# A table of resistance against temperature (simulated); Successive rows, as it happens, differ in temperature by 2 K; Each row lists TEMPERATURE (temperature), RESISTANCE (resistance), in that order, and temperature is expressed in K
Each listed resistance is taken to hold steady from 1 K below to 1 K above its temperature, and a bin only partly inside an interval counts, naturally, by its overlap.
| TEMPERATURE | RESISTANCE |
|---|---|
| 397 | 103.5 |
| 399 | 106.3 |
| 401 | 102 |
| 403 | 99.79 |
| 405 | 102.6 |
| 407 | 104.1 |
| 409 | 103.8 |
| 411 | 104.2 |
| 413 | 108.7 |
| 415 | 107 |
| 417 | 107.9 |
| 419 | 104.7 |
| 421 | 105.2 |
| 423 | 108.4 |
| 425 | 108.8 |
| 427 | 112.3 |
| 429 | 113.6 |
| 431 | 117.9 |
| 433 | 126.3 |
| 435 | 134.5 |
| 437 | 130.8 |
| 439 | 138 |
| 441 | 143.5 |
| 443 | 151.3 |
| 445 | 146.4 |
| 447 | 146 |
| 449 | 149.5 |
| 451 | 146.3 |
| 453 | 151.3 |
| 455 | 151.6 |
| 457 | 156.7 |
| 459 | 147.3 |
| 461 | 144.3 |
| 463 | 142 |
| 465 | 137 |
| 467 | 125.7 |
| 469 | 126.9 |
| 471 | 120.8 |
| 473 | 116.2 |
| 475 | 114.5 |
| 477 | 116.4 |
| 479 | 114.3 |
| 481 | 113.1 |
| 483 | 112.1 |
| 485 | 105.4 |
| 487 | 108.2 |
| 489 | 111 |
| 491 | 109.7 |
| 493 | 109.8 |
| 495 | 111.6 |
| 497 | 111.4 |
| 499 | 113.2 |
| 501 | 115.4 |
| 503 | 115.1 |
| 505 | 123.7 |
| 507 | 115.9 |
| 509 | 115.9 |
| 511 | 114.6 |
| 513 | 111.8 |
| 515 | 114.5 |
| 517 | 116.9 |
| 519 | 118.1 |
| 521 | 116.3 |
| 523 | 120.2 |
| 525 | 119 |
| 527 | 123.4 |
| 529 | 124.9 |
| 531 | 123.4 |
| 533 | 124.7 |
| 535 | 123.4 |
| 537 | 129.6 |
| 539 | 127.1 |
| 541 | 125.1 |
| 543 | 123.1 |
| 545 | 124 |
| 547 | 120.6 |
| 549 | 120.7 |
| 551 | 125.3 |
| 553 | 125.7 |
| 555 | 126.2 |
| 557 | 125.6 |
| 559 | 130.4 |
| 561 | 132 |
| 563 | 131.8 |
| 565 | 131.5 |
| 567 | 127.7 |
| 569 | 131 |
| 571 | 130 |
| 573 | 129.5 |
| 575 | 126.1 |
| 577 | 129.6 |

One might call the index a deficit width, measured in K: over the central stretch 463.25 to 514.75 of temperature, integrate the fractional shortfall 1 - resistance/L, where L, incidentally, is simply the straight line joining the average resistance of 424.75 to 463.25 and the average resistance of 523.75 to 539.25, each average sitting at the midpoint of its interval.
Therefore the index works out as 6.0 K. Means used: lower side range 138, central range 116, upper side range 124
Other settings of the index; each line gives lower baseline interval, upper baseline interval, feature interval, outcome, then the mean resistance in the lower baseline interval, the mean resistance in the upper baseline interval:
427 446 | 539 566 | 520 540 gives 0.7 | 132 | 126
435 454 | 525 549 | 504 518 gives 1.5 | 144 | 124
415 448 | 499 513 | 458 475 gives -1.6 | 124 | 116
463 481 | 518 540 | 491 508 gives 1.1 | 122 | 123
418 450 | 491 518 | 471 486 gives 0.7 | 127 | 114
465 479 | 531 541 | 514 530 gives 0.7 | 121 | 126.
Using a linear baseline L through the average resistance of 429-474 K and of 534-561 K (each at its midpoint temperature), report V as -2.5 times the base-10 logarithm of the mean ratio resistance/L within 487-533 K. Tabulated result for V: 0.12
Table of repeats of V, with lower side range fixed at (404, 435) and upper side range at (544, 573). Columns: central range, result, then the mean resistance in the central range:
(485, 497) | 0.09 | 110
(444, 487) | -0.15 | 132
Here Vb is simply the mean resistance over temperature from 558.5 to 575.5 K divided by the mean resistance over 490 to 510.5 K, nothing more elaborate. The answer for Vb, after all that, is 1.14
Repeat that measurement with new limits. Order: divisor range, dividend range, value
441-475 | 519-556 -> 0.88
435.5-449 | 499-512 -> 0.82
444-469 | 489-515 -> 0.79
